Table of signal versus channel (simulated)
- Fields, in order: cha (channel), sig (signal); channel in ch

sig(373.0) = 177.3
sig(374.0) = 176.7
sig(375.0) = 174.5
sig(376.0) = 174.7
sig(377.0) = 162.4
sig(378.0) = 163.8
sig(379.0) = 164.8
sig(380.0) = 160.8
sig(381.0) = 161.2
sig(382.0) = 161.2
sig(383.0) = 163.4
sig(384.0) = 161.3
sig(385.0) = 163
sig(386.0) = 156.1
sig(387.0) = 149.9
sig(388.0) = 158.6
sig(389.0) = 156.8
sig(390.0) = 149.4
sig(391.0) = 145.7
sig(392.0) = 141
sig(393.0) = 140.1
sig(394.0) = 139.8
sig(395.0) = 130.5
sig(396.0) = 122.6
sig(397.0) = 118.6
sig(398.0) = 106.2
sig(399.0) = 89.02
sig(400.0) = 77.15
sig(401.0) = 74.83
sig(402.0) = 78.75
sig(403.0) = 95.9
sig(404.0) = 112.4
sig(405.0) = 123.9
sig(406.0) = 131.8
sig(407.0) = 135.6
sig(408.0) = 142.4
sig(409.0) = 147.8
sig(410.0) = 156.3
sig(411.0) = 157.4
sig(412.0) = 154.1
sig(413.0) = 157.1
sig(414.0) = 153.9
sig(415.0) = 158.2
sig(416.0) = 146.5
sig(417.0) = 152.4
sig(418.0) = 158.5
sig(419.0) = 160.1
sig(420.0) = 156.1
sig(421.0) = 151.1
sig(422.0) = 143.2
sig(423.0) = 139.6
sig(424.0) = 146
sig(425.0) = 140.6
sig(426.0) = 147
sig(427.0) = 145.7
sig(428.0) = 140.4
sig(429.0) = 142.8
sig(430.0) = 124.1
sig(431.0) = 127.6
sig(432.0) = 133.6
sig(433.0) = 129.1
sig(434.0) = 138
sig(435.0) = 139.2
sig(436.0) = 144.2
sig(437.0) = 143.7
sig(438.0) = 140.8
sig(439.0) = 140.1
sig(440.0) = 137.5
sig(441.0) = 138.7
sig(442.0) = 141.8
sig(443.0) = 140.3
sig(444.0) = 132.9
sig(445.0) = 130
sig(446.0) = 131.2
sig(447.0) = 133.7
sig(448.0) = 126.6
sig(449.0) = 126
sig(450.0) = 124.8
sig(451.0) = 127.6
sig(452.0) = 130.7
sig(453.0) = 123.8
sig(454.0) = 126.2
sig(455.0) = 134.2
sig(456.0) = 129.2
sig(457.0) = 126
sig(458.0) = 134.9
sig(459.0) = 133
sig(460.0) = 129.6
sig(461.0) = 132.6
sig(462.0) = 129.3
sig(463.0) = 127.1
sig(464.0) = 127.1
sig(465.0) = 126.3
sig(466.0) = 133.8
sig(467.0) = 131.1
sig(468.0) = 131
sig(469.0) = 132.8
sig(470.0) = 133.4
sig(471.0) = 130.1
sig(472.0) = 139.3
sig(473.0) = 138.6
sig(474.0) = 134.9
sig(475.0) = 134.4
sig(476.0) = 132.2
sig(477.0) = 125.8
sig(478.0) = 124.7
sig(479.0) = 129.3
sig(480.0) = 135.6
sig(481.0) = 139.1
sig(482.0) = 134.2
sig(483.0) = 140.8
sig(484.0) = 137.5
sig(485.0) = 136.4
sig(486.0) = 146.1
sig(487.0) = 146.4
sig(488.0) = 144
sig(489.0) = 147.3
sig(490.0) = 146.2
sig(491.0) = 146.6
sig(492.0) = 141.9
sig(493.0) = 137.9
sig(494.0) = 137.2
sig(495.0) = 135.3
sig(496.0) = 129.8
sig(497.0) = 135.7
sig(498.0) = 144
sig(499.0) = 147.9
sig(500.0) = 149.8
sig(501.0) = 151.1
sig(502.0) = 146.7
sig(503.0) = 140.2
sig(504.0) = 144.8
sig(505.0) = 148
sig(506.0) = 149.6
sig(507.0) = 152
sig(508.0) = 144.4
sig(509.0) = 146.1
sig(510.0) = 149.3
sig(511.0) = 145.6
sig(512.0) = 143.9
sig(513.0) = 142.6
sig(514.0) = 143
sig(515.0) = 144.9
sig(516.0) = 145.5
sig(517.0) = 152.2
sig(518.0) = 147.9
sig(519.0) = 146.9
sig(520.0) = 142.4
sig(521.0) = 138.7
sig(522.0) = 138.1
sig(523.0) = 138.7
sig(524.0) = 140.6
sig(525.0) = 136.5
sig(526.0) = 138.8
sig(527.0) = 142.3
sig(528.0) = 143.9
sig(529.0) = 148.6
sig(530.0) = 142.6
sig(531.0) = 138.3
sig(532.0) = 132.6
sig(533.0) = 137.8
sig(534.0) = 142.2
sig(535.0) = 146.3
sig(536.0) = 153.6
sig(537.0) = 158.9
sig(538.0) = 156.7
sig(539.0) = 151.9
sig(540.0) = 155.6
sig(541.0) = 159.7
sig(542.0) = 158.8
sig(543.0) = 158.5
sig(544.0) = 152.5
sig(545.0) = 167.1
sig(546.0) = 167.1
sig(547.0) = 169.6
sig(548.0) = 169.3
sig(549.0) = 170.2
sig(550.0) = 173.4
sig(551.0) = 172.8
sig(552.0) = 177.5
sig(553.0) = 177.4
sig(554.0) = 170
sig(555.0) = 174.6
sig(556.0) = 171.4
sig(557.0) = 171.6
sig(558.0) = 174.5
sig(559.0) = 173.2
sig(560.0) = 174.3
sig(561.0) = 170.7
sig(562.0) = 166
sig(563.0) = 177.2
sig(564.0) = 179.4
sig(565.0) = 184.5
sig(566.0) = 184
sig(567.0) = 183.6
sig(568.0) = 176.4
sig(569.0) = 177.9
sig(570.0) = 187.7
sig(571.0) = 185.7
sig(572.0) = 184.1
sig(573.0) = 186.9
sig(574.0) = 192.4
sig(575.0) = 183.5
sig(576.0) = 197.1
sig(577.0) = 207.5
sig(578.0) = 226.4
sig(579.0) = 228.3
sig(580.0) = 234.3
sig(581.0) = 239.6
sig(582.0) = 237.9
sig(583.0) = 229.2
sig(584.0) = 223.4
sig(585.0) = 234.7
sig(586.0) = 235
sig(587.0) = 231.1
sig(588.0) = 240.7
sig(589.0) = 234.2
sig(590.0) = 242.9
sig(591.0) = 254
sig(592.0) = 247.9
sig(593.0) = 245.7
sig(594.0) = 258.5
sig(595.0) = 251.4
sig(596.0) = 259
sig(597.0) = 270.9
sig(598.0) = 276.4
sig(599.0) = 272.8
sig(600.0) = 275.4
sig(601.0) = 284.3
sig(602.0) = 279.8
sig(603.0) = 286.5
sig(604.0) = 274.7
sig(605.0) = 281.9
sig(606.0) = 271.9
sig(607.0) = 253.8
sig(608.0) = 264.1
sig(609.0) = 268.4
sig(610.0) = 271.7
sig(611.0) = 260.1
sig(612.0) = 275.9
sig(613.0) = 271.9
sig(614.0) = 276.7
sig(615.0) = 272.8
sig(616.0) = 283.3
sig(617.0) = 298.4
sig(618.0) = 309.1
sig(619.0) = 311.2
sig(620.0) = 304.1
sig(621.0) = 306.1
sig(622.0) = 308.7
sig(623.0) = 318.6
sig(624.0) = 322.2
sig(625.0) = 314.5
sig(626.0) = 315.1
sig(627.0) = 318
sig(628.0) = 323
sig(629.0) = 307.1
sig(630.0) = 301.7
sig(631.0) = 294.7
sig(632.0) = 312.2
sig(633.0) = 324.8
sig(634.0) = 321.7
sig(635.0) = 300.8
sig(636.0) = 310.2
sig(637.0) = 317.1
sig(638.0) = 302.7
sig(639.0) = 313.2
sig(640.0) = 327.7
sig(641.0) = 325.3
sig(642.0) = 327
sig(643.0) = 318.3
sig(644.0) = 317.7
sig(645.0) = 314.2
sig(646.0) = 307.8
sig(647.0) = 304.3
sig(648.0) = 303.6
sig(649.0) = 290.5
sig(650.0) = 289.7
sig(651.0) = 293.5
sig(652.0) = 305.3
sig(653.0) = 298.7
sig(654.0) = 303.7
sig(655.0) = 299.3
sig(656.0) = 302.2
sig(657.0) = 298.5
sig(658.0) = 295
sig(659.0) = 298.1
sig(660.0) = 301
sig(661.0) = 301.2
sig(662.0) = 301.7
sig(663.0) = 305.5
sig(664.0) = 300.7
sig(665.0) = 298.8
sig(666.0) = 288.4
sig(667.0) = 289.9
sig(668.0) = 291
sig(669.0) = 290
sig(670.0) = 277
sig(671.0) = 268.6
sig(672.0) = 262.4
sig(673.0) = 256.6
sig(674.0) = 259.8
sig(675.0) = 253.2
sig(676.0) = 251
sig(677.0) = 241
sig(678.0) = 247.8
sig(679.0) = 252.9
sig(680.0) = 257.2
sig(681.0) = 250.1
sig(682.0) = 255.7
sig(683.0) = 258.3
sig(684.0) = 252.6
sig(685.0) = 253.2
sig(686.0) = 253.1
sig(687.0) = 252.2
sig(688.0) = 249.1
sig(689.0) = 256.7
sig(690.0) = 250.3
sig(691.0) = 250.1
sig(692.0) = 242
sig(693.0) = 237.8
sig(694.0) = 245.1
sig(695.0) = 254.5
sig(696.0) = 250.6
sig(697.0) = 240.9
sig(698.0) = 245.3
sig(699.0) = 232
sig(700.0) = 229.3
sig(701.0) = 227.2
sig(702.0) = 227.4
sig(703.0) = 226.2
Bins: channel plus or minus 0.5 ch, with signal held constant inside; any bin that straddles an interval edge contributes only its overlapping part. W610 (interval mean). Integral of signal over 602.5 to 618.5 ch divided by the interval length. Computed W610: 276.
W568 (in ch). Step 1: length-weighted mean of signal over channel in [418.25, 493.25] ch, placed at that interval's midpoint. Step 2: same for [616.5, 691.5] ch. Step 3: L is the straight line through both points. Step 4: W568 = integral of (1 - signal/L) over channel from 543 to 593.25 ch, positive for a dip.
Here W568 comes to 6.6 ch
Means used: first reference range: 136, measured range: 196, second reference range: 291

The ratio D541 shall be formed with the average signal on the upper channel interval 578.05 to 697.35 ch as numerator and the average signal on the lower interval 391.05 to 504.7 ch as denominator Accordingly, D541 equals 2.1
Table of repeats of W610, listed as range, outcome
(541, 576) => 175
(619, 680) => 298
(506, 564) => 155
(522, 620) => 207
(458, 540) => 140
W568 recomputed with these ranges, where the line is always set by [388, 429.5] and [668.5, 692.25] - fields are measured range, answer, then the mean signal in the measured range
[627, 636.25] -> -3.0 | 311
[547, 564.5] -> 2.4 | 173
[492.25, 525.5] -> 6.8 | 144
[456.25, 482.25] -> 5.0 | 132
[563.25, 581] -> 1.1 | 195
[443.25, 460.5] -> 2.8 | 130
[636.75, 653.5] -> -4.8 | 309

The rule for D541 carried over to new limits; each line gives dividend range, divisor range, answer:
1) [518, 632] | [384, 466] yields 1.59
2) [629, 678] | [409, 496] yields 2.15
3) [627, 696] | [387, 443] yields 2.09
